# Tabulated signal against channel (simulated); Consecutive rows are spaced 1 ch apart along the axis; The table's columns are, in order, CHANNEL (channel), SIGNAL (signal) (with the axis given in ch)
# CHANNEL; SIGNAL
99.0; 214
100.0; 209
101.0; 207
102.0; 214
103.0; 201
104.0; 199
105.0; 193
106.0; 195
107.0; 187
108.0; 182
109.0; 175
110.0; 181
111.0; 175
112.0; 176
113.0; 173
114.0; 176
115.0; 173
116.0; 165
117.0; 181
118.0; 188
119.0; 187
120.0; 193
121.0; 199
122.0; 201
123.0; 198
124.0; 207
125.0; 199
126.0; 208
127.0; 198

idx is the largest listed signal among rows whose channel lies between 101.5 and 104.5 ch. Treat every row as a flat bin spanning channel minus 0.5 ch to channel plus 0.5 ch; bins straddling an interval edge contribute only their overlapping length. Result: 214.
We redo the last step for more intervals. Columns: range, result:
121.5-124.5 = 207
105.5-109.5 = 195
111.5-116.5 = 176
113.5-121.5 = 199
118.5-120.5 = 193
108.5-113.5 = 181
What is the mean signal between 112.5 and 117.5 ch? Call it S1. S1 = 174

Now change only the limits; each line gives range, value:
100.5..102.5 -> 210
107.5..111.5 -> 178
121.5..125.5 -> 201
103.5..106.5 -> 196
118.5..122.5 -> 195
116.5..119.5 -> 185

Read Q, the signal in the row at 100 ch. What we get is 209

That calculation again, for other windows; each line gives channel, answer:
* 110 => 181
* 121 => 199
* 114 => 176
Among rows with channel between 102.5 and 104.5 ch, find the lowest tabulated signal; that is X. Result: 199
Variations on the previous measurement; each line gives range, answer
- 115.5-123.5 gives 165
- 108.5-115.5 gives 173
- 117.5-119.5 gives 187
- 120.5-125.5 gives 198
